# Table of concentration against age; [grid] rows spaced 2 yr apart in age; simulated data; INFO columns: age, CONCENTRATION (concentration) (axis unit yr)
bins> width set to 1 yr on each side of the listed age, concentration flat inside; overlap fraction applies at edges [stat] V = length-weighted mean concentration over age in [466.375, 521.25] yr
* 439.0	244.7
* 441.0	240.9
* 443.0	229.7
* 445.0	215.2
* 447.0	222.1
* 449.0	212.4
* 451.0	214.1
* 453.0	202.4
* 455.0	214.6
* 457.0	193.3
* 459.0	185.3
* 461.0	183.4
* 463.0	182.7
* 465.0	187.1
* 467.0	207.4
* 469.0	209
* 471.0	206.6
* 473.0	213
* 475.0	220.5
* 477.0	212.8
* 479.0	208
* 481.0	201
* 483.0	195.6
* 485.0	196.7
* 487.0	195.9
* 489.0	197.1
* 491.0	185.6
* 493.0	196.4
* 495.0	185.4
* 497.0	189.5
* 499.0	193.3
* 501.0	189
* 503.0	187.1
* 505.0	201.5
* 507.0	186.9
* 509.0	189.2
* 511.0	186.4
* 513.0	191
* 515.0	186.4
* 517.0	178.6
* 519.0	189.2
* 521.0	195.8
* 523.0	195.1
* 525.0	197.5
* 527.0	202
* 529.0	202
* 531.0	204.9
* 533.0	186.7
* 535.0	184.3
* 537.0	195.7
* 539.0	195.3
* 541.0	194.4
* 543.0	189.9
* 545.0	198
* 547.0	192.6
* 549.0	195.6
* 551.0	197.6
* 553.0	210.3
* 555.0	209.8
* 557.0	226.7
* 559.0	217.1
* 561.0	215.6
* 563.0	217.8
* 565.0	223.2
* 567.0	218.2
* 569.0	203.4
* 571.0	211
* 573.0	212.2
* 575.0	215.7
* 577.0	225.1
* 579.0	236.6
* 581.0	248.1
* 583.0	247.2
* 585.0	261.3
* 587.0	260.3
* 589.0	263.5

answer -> 196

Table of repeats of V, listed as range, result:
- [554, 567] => 218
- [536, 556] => 198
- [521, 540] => 196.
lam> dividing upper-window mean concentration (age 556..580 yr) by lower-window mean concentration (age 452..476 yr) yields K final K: 1.1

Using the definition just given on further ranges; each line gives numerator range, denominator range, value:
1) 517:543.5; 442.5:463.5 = 0.95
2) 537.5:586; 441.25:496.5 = 1.06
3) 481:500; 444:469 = 0.96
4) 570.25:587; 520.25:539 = 1.19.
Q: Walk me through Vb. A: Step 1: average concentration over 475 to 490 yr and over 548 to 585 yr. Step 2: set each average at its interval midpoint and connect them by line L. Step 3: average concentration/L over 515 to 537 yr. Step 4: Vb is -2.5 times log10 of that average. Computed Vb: 0.10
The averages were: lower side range 202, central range 193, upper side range 220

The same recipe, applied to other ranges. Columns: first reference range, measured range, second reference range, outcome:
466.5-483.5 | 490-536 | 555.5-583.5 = 0.12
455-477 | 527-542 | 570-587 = 0.13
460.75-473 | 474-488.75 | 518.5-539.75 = -0.03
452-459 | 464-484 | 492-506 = -0.05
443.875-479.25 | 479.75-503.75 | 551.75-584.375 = 0.09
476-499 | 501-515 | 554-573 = 0.07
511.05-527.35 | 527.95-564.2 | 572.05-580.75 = 0.03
